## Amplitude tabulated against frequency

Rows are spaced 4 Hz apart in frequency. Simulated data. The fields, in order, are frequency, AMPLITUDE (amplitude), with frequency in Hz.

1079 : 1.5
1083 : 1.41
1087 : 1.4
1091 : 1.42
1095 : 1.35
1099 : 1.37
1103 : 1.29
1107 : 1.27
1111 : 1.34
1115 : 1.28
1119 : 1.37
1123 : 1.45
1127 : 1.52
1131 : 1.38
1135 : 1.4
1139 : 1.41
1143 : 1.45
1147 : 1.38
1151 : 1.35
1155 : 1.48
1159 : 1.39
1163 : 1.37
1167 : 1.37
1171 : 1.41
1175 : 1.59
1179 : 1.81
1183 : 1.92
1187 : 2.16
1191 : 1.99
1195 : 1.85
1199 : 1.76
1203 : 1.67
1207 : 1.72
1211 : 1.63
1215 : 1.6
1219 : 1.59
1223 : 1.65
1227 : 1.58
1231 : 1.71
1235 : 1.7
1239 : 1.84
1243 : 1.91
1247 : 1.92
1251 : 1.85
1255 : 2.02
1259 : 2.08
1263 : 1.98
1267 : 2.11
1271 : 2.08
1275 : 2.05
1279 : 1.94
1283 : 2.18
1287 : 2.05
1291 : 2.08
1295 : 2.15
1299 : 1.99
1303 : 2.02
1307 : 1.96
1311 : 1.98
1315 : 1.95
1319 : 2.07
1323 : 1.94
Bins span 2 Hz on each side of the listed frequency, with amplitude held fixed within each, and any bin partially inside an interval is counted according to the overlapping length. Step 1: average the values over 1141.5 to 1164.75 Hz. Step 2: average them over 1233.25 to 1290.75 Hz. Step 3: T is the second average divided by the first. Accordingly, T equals 1.41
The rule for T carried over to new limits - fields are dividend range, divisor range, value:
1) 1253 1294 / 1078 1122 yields 1.51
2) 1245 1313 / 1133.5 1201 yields 1.27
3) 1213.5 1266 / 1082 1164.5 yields 1.31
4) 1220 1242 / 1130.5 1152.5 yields 1.22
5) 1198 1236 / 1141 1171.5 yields 1.18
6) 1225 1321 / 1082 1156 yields 1.42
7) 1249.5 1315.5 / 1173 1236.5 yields 1.16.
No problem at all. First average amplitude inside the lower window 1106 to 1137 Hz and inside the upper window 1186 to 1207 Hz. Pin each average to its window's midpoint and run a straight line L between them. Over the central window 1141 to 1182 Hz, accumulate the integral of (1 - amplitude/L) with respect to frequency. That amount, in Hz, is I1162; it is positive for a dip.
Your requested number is 4.1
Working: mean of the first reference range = 1.38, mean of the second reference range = 1.86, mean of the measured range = 1.47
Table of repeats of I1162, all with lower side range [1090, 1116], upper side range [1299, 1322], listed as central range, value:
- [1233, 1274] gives -3.1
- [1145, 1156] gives 0.6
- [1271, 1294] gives -2.0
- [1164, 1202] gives -3.9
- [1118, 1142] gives -0.2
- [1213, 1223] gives 0.5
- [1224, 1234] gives 0.5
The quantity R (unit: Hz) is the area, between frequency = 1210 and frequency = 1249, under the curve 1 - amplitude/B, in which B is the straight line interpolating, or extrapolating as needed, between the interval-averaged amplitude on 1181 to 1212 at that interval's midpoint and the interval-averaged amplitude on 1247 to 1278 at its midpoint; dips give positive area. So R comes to 4.4 Hz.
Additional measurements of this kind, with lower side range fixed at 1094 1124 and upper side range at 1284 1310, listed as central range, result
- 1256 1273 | -1.2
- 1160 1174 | 1.4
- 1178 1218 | -3.3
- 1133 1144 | 0.2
